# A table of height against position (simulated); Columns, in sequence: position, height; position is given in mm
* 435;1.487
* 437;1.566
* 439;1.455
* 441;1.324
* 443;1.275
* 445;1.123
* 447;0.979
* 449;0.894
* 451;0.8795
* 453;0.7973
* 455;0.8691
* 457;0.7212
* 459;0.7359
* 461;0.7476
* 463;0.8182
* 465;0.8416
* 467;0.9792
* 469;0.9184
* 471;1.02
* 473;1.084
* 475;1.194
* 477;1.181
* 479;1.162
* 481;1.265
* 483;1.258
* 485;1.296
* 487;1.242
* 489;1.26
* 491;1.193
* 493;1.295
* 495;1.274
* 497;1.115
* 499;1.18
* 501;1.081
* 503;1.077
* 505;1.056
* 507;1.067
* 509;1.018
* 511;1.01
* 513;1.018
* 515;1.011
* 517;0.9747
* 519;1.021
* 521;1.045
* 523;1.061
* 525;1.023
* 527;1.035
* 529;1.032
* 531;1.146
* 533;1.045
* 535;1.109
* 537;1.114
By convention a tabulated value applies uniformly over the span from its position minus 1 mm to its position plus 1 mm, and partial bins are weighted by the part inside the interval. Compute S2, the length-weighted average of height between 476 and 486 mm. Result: 1.23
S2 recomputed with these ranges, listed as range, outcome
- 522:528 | 1.04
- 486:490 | 1.25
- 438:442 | 1.39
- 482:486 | 1.28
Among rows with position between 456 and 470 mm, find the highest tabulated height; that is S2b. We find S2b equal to 0.9792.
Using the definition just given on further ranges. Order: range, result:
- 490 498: 1.295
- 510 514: 1.018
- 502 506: 1.077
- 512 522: 1.045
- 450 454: 0.8795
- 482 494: 1.296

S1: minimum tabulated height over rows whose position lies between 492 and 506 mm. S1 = 1.056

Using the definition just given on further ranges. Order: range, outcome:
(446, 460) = 0.7212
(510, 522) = 0.9747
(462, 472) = 0.8182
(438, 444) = 1.275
